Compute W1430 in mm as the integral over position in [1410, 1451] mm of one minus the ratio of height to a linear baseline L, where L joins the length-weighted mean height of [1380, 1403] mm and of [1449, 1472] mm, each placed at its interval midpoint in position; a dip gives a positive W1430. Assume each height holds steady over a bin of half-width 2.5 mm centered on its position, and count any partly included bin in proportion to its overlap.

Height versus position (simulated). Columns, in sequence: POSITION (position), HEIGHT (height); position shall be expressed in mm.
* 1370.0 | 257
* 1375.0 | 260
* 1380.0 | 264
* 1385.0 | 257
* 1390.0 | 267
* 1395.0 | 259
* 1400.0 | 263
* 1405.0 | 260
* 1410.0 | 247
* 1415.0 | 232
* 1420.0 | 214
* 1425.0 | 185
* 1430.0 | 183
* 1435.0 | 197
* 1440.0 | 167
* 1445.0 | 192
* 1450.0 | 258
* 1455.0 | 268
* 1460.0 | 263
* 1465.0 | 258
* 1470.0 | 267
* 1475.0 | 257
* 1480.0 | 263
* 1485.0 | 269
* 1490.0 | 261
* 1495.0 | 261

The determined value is 9.1 mm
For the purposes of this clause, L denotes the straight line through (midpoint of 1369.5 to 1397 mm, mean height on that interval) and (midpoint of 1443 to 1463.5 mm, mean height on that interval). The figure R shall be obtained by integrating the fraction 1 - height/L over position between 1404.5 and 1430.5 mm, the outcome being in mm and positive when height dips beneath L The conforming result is 3.5 mm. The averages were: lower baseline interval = 261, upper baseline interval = 247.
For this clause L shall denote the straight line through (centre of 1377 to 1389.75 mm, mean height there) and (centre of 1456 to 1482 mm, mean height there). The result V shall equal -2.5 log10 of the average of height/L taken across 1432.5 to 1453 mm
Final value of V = 0.27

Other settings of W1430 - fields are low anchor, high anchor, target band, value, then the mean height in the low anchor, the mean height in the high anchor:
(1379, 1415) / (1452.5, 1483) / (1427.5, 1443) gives 4.6 mm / 257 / 263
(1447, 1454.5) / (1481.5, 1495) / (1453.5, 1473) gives -0.4 mm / 256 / 264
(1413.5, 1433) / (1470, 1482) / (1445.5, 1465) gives -1.4 mm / 202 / 261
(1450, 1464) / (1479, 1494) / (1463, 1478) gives 0.2 mm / 263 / 264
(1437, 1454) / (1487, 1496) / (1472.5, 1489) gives -0.9 mm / 211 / 261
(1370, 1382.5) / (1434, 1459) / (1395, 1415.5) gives -0.8 mm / 261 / 220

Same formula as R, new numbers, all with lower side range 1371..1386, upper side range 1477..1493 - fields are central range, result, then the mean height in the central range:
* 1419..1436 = 4.5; 193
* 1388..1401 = -0.1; 263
